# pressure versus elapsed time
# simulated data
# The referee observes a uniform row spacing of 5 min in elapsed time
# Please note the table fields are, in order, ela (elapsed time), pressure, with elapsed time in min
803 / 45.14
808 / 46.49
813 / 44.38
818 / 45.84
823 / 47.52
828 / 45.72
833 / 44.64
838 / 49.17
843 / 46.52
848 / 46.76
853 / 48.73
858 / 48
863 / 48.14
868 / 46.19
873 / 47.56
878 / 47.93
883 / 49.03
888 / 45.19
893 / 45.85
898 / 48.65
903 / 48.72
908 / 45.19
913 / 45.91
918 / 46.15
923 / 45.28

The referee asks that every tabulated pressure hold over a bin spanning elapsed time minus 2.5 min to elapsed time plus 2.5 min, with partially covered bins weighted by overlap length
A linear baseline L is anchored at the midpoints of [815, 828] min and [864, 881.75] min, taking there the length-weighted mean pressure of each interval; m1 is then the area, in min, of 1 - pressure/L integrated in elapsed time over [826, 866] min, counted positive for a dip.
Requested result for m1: -0.3 min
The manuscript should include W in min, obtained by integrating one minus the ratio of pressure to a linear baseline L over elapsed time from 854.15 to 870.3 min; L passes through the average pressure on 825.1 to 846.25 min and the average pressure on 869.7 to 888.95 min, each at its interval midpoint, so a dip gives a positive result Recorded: -0.1 min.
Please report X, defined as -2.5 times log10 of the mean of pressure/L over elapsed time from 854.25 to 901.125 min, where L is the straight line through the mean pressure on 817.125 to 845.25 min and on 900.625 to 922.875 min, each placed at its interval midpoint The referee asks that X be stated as -0.02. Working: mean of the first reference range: 46.6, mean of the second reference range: 46.4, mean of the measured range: 47.4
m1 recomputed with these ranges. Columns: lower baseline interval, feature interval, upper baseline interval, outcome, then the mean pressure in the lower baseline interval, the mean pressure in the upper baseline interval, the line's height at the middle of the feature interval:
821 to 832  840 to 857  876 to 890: -0.25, 46.3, 47.4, 46.8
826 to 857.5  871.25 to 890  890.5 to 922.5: -0.27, 47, 46.7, 46.8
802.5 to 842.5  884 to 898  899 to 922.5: 0.00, 46.2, 46.5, 46.4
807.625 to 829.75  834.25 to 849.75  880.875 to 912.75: -0.34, 46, 47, 46.3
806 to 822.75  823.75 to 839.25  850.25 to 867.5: 0.08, 45.8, 48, 46.7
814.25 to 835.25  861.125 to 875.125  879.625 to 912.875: -0.20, 45.9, 47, 46.6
